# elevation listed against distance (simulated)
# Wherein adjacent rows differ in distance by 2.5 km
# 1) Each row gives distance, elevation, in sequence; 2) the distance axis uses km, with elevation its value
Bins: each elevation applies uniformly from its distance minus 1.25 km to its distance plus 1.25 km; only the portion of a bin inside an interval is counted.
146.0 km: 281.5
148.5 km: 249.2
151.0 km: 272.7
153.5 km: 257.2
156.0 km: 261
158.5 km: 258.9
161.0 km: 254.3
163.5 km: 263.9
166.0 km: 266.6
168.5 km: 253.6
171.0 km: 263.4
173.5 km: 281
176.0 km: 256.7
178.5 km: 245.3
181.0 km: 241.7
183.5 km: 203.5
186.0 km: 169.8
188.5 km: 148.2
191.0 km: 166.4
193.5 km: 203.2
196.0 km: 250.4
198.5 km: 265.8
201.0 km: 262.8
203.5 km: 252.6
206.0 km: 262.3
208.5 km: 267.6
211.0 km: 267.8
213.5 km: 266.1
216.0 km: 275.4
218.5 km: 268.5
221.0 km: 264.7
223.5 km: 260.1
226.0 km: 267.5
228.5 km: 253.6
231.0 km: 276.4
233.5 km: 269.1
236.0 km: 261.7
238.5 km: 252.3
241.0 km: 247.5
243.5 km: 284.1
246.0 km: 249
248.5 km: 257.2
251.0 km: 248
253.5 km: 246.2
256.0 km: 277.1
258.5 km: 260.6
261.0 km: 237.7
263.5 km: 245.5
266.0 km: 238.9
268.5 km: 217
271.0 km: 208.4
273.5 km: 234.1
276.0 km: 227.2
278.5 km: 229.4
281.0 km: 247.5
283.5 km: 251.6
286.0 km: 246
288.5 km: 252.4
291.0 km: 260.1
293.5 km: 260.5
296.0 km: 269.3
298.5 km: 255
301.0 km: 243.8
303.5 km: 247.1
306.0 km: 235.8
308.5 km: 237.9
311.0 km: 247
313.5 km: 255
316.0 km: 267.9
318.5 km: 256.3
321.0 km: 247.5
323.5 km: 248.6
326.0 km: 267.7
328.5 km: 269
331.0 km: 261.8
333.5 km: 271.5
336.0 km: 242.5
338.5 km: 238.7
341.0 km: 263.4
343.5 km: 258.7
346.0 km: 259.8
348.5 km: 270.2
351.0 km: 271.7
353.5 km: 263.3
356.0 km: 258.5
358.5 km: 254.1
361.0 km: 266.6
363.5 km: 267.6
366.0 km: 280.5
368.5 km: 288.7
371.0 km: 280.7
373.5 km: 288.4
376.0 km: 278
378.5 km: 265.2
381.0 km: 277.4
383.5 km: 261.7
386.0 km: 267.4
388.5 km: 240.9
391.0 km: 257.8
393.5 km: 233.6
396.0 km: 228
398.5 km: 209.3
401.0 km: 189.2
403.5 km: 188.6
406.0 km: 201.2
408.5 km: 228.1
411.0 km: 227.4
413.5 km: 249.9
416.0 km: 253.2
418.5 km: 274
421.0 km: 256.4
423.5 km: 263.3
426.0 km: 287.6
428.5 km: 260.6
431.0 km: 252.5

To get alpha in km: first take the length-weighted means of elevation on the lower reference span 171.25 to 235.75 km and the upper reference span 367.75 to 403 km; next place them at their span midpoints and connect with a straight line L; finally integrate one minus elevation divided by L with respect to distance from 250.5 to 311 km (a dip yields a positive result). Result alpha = 1.0 km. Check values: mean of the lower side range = 246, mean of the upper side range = 253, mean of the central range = 245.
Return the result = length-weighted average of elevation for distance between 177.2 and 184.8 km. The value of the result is 230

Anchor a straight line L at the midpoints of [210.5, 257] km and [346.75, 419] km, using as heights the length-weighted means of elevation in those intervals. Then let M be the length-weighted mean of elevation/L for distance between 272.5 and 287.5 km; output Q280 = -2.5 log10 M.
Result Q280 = 0.09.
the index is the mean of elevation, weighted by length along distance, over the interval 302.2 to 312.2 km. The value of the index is 242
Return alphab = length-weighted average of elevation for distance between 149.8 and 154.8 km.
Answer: 265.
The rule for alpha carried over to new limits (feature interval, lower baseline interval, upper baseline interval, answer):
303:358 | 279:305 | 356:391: 0.9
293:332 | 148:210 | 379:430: -1.8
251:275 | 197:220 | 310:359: 2.0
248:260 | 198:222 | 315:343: 0.2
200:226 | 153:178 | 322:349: -0.4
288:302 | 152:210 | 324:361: -0.1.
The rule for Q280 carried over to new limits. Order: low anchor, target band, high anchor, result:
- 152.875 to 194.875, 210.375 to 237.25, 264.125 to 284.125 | -0.14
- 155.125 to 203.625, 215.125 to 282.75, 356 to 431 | -0.04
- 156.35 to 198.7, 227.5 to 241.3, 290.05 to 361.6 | -0.08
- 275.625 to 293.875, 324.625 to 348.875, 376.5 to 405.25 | -0.07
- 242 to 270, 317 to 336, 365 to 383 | 0.03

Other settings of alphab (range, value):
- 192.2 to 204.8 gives 247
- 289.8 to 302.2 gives 258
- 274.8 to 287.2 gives 240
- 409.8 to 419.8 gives 251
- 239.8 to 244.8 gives 266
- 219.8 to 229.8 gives 262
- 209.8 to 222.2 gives 269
